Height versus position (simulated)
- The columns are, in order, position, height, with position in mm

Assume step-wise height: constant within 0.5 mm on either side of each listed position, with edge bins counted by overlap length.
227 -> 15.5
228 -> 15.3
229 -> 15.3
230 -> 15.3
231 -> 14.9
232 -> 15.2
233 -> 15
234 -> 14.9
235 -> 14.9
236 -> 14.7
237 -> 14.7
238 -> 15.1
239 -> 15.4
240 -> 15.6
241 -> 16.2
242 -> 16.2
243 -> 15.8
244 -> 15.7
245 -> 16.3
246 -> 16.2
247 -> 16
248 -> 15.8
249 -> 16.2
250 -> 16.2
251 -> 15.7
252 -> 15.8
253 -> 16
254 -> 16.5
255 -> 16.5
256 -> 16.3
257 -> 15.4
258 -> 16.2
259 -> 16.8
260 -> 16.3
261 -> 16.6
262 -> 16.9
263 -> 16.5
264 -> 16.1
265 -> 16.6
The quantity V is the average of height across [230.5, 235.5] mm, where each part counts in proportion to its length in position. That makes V 15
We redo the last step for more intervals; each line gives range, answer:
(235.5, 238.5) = 14.8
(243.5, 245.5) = 16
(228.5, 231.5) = 15.2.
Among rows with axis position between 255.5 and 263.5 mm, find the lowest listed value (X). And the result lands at 15.4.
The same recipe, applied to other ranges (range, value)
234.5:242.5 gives 14.7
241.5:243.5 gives 15.8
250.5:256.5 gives 15.7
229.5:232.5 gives 14.9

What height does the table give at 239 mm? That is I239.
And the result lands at 15.4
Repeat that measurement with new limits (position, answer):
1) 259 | 16.8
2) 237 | 14.7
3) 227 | 15.5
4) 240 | 15.6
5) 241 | 16.2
